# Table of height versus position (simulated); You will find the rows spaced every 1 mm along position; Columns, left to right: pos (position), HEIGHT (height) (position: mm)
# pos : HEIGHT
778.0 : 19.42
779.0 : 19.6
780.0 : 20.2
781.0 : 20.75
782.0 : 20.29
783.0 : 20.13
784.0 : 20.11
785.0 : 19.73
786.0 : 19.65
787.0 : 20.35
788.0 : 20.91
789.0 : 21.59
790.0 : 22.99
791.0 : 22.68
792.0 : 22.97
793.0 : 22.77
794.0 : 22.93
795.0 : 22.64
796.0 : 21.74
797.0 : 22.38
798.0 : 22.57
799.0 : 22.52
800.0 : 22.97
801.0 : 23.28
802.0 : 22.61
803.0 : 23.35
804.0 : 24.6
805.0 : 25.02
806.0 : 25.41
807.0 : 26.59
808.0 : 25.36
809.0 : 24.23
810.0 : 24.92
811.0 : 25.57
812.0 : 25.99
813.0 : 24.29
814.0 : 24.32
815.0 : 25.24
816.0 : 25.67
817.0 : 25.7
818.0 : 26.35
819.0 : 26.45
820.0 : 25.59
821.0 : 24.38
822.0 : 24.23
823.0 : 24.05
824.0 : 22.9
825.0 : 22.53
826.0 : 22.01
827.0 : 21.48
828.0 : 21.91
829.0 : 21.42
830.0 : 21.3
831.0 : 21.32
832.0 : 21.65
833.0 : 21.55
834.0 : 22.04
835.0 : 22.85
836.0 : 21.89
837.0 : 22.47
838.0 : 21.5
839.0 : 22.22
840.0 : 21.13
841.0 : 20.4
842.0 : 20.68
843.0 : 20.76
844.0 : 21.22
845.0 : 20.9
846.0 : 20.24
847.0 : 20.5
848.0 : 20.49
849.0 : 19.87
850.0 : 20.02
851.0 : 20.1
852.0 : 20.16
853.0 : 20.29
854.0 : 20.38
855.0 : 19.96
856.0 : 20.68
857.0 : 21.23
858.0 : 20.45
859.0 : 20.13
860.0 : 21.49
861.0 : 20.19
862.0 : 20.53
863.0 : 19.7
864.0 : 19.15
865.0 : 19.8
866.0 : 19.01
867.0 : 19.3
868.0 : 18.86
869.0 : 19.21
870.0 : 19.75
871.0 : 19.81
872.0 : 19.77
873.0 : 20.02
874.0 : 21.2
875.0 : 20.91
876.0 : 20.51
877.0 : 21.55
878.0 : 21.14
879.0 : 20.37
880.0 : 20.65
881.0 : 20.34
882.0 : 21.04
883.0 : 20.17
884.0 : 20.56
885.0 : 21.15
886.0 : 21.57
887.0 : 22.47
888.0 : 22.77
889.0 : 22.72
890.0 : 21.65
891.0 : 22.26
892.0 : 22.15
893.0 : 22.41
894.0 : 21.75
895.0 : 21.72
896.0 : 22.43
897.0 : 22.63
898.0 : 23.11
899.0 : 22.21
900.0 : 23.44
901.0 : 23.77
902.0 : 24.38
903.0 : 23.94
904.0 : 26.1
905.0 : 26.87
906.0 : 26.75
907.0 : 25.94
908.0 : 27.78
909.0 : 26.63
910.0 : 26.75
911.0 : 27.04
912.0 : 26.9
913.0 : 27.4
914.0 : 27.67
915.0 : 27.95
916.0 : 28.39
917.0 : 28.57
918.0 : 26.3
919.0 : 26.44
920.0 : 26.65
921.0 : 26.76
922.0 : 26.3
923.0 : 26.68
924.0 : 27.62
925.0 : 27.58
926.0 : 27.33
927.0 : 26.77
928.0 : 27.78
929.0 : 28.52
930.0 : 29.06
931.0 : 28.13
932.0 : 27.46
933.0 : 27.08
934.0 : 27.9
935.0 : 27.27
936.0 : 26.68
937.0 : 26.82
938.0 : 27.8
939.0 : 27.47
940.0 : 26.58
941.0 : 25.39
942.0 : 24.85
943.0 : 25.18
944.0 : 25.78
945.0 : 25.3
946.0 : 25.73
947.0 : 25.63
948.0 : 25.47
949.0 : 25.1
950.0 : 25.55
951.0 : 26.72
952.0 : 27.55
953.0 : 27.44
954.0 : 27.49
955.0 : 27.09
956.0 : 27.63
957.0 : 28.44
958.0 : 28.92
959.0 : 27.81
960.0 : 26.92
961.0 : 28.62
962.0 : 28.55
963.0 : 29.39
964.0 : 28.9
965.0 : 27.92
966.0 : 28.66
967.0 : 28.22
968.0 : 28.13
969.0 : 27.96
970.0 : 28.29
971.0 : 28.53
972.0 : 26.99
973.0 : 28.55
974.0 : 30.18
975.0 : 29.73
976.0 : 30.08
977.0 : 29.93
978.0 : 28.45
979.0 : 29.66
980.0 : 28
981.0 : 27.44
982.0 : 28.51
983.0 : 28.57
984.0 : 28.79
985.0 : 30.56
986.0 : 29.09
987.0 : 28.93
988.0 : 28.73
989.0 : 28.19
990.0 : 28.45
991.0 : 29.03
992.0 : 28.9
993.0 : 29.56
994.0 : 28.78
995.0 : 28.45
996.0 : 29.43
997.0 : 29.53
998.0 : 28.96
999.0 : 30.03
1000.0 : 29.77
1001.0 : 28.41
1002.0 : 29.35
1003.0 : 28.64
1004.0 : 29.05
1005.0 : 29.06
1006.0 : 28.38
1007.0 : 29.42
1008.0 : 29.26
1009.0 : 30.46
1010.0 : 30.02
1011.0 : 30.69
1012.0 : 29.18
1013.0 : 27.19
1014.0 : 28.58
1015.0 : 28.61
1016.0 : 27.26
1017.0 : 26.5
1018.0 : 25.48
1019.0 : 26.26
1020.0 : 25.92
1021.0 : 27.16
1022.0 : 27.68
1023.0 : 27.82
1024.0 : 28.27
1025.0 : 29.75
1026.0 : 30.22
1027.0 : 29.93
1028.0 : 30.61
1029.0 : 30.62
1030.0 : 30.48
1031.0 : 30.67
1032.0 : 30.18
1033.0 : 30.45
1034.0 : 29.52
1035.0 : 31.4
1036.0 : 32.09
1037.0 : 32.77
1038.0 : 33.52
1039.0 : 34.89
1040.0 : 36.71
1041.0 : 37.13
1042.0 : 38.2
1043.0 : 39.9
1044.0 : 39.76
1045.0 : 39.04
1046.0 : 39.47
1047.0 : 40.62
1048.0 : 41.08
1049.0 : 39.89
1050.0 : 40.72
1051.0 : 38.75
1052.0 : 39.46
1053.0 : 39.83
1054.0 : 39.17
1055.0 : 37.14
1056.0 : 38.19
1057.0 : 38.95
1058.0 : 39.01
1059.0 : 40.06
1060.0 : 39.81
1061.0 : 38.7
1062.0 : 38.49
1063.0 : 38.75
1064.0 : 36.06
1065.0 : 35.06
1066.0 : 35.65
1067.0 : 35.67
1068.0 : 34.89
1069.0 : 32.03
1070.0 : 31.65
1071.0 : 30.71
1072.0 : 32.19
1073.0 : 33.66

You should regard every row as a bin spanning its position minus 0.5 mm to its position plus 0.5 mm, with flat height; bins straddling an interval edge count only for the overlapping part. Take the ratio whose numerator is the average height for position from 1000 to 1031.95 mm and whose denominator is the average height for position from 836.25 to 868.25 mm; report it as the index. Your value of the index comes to 1.4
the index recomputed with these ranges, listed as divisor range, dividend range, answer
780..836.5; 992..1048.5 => 1.34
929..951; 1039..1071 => 1.43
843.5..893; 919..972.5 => 1.32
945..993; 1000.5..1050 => 1.12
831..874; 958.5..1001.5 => 1.40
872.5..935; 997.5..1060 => 1.33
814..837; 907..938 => 1.17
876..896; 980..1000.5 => 1.35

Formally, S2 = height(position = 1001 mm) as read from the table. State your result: 28.41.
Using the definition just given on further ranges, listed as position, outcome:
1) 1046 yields 39.47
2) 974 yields 30.18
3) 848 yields 20.49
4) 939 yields 27.47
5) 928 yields 27.78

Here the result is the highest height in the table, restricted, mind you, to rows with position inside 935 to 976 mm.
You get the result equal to 30.18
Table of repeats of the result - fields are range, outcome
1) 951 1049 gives 41.08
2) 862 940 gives 29.06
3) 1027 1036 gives 32.09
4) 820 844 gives 25.59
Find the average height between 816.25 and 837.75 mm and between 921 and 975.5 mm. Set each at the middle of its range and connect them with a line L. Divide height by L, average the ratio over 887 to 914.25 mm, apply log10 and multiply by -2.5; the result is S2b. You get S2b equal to 0.06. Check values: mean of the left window 23.1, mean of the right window 27.4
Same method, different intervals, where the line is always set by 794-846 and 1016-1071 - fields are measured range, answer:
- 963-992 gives 0.085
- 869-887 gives 0.255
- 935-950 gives 0.130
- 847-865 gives 0.227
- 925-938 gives 0.046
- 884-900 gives 0.205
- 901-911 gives 0.059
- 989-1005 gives 0.106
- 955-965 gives 0.072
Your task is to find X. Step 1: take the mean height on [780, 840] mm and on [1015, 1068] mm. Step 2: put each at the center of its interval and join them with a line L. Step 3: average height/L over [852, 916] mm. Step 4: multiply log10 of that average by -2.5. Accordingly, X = 0.20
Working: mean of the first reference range 23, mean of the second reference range 34.4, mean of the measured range 22.3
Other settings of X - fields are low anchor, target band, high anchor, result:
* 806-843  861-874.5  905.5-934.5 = 0.26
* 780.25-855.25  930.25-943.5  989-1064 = 0.05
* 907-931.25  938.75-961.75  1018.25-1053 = 0.09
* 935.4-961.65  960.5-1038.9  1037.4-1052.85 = 0.13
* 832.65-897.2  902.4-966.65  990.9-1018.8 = -0.10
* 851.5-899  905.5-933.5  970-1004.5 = -0.14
